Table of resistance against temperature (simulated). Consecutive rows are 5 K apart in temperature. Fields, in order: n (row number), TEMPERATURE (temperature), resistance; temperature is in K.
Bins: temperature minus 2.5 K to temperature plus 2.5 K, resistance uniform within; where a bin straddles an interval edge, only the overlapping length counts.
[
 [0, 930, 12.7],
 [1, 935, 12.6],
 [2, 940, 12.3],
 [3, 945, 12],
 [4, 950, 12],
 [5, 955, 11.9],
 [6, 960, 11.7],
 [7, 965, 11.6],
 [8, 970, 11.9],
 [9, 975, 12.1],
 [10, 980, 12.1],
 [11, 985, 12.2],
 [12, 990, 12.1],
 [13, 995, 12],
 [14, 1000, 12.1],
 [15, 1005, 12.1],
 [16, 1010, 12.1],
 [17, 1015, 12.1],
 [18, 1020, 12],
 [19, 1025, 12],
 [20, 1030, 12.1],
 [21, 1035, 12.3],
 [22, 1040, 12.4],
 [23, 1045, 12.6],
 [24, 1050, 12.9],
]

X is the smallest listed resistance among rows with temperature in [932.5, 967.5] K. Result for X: 11.6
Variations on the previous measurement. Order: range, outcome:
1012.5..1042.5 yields 12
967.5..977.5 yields 11.9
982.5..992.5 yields 12.1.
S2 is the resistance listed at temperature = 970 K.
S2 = 11.9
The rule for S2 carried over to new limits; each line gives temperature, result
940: 12.3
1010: 12.1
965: 11.6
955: 11.9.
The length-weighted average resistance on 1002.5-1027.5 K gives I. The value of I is 12.1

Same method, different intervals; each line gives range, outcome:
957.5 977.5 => 11.8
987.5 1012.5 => 12.1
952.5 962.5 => 11.8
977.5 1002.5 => 12.1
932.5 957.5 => 12.2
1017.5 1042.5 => 12.2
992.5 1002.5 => 12.1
